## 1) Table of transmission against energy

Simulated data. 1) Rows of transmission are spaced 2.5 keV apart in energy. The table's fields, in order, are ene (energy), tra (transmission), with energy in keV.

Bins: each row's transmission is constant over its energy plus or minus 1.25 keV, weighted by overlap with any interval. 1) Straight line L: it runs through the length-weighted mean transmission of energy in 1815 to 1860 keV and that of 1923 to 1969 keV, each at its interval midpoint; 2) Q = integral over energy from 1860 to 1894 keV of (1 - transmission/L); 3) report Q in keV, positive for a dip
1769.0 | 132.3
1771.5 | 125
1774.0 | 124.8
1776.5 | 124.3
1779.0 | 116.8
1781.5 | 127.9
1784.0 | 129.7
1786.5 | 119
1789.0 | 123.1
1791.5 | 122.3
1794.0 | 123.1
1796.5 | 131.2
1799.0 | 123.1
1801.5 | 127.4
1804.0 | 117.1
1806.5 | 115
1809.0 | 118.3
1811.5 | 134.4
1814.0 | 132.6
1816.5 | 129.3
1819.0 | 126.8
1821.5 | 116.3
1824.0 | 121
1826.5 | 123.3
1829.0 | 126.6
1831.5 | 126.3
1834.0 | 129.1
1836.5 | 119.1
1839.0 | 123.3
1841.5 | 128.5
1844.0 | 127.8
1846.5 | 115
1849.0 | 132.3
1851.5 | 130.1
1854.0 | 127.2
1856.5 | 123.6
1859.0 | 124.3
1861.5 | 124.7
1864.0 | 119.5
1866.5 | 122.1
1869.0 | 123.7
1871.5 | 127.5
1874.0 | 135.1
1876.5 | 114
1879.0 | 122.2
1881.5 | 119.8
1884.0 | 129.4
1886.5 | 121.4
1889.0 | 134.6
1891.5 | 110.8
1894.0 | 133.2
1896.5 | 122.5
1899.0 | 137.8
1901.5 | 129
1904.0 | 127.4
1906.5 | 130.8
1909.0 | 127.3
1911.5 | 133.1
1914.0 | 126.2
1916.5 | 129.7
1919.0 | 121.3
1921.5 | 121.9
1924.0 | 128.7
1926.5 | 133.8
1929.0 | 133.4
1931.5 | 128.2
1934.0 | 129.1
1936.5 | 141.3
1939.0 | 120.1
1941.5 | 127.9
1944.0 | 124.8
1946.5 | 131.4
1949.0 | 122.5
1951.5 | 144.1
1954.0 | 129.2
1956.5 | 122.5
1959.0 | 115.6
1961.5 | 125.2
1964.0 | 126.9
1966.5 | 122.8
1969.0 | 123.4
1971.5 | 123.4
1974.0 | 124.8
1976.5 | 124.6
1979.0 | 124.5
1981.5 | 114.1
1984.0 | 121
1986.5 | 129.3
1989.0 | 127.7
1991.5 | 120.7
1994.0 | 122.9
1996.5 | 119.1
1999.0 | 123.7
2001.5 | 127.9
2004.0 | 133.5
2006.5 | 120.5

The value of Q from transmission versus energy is 0.63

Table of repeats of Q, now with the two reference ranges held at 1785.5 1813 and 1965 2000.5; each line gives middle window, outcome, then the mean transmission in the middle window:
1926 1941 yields -0.9 keV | 131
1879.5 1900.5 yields -0.5 keV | 126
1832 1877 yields -0.7 keV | 125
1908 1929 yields -0.8 keV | 128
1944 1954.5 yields -0.7 keV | 131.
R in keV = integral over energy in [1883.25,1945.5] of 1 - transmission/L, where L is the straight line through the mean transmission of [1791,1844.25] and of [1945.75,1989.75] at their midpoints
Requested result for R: -1.62 keV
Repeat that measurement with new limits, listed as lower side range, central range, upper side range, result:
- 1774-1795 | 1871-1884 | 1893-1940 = 0.4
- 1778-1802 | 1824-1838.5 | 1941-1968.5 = 0.0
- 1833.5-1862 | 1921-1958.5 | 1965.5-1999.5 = -1.6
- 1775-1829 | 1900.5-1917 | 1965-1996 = -0.7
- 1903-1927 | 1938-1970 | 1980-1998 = -0.3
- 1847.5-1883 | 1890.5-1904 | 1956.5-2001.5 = -0.3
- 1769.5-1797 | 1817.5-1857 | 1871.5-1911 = 0.2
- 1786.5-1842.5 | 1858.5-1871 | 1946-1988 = 0.1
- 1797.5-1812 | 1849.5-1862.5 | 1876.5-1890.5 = -0.3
